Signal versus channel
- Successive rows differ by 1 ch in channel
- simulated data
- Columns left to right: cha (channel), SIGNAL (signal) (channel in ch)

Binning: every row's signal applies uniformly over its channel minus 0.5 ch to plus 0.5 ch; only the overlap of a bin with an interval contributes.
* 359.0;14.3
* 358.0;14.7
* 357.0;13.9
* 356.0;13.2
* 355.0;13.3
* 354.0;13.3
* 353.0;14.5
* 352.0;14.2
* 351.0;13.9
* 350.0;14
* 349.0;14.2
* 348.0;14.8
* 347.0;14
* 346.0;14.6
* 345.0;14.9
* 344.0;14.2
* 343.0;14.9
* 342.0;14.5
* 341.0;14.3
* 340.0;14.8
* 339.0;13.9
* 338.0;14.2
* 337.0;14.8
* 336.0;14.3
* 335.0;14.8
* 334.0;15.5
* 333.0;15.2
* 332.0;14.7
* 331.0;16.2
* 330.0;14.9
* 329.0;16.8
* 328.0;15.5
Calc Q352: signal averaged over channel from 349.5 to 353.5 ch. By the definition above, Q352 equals 14.1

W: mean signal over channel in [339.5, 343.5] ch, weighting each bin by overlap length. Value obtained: 14.6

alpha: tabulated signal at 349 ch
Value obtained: 14.2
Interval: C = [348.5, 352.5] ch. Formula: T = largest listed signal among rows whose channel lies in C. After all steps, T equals 14.2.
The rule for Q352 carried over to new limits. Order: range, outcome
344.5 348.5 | 14.6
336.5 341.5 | 14.4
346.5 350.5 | 14.2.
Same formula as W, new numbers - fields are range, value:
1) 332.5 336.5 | 14.9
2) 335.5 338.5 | 14.4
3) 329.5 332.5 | 15.3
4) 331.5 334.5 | 15.1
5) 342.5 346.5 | 14.7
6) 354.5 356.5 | 13.2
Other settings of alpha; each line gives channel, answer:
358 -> 14.7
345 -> 14.9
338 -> 14.2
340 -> 14.8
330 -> 14.9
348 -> 14.8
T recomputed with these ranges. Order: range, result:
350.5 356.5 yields 14.5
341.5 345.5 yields 14.9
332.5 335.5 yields 15.5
